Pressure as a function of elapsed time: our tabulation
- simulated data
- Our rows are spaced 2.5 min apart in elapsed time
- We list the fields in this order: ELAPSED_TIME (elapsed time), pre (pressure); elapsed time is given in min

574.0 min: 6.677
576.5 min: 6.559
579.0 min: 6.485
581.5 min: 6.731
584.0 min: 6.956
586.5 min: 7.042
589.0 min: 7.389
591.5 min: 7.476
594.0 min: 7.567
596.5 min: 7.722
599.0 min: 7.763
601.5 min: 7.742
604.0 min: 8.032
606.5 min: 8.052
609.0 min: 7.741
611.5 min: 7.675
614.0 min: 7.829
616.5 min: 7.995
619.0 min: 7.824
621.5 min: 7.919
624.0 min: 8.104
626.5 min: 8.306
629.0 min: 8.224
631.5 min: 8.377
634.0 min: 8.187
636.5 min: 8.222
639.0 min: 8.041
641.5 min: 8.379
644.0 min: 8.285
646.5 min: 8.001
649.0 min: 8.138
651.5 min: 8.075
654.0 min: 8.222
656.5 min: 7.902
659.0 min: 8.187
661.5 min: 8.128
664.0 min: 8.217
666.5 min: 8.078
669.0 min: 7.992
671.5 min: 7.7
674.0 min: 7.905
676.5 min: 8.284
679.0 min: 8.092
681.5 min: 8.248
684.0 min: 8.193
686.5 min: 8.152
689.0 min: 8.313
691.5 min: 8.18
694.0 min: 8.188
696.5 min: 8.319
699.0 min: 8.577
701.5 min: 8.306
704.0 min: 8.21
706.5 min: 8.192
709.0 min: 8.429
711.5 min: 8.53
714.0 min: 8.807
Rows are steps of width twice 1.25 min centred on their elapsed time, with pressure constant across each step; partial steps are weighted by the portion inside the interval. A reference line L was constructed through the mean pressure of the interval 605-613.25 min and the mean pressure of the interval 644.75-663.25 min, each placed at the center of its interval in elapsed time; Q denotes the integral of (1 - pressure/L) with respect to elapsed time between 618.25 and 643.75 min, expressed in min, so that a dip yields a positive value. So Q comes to -0.7 min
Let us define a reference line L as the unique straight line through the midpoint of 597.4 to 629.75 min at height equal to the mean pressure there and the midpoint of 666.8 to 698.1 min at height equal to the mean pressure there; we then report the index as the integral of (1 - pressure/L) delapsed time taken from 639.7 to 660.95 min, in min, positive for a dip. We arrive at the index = -0.3 min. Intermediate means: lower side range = 7.93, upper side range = 8.13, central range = 8.15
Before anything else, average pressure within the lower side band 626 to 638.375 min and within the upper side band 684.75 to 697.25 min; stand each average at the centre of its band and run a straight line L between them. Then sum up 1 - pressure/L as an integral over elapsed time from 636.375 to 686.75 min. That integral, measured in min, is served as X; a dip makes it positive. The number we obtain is 0.8 min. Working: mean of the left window 8.25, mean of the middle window 8.11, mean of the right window 8.23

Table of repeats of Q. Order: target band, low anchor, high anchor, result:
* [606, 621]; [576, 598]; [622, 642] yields -0.15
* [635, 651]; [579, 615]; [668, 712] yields -0.65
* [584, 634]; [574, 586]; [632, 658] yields -3.19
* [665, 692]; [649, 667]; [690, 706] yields 0.35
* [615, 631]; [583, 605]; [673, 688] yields -0.70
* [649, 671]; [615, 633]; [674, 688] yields 0.15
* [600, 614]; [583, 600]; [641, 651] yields -0.39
